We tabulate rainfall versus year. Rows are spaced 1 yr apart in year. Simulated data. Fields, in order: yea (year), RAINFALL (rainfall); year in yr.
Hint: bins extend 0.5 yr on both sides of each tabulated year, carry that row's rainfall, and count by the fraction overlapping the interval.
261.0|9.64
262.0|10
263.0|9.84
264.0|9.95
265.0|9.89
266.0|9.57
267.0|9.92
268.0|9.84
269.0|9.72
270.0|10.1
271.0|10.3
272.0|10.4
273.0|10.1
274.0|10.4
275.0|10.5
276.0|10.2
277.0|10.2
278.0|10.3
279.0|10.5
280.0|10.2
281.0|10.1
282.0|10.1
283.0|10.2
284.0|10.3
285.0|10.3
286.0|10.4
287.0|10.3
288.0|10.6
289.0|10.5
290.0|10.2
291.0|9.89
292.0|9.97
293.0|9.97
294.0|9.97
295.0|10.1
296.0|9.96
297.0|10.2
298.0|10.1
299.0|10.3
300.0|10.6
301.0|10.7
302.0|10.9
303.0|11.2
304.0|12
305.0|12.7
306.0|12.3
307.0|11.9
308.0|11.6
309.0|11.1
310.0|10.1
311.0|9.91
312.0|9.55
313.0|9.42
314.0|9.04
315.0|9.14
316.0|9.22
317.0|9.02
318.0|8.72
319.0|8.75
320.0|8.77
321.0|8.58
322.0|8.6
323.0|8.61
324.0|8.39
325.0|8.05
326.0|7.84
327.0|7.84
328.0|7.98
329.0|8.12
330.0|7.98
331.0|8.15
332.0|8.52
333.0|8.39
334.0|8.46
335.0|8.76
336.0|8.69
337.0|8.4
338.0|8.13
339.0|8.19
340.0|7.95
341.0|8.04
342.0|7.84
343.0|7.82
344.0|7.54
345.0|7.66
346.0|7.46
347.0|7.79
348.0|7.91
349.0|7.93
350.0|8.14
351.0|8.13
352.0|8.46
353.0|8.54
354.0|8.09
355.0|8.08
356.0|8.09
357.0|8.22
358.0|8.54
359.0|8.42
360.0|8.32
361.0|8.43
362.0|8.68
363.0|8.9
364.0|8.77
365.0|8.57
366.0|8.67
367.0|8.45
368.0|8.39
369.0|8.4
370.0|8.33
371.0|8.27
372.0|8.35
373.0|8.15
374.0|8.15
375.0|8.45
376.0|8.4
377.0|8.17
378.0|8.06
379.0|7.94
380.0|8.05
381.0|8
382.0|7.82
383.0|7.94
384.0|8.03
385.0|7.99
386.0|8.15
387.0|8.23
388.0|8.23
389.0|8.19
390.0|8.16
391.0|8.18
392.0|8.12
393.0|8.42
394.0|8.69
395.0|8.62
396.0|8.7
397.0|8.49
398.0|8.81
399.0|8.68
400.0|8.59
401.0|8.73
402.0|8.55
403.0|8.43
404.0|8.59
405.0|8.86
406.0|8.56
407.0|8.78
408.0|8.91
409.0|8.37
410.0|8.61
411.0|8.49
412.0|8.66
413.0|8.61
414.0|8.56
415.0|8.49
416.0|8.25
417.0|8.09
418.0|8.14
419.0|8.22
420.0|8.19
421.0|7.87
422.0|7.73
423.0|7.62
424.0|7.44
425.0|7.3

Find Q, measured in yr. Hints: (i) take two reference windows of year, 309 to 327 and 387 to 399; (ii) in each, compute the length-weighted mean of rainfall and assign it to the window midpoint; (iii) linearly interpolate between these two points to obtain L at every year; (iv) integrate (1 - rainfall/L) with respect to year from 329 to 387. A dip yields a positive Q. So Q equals 3.1 yr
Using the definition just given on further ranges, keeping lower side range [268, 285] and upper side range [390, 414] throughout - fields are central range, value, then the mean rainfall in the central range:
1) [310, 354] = 5.1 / 8.4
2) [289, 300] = -0.1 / 10.1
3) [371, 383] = 1.0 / 8.14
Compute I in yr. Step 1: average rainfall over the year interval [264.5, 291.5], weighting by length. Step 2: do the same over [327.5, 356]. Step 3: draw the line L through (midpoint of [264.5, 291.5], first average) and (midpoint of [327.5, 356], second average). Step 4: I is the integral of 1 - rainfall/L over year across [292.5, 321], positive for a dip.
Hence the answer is -3.0 yr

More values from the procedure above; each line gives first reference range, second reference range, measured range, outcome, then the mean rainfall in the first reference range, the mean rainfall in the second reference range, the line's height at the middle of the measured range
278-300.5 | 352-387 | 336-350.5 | 1.6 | 10.2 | 8.29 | 8.92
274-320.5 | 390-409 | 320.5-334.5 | 2.2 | 10.3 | 8.58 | 9.76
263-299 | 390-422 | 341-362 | 2.5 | 10.1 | 8.48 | 9.2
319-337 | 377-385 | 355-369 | -0.6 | 8.35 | 7.99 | 8.12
